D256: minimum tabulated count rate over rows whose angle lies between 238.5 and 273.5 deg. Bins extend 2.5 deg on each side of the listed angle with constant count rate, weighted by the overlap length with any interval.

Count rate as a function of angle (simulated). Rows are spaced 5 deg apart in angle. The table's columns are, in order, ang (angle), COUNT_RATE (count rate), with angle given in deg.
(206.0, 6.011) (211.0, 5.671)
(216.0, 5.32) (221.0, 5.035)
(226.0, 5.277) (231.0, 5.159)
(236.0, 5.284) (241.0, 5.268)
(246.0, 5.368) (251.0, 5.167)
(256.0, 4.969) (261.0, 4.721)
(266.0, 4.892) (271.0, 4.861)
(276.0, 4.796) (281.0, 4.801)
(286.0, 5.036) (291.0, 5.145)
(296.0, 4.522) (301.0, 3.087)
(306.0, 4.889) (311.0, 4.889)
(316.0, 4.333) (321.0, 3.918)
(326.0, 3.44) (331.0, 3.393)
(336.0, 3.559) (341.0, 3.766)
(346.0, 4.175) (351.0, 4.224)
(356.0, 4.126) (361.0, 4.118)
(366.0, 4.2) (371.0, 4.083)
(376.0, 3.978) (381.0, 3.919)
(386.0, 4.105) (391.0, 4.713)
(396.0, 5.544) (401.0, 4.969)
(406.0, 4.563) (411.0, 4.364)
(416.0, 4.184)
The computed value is 4.721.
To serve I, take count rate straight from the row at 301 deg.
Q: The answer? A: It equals 3.087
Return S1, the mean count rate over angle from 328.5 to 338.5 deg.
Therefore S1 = 3.48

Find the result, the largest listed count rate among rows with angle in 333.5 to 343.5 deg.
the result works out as 3.766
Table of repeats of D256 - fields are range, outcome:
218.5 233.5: 5.035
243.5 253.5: 5.167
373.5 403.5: 3.919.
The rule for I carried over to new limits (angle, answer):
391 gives 4.713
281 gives 4.801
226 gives 5.277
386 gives 4.105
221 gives 5.035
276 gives 4.796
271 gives 4.861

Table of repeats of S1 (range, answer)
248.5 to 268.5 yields 4.94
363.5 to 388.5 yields 4.06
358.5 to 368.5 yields 4.16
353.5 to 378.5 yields 4.1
